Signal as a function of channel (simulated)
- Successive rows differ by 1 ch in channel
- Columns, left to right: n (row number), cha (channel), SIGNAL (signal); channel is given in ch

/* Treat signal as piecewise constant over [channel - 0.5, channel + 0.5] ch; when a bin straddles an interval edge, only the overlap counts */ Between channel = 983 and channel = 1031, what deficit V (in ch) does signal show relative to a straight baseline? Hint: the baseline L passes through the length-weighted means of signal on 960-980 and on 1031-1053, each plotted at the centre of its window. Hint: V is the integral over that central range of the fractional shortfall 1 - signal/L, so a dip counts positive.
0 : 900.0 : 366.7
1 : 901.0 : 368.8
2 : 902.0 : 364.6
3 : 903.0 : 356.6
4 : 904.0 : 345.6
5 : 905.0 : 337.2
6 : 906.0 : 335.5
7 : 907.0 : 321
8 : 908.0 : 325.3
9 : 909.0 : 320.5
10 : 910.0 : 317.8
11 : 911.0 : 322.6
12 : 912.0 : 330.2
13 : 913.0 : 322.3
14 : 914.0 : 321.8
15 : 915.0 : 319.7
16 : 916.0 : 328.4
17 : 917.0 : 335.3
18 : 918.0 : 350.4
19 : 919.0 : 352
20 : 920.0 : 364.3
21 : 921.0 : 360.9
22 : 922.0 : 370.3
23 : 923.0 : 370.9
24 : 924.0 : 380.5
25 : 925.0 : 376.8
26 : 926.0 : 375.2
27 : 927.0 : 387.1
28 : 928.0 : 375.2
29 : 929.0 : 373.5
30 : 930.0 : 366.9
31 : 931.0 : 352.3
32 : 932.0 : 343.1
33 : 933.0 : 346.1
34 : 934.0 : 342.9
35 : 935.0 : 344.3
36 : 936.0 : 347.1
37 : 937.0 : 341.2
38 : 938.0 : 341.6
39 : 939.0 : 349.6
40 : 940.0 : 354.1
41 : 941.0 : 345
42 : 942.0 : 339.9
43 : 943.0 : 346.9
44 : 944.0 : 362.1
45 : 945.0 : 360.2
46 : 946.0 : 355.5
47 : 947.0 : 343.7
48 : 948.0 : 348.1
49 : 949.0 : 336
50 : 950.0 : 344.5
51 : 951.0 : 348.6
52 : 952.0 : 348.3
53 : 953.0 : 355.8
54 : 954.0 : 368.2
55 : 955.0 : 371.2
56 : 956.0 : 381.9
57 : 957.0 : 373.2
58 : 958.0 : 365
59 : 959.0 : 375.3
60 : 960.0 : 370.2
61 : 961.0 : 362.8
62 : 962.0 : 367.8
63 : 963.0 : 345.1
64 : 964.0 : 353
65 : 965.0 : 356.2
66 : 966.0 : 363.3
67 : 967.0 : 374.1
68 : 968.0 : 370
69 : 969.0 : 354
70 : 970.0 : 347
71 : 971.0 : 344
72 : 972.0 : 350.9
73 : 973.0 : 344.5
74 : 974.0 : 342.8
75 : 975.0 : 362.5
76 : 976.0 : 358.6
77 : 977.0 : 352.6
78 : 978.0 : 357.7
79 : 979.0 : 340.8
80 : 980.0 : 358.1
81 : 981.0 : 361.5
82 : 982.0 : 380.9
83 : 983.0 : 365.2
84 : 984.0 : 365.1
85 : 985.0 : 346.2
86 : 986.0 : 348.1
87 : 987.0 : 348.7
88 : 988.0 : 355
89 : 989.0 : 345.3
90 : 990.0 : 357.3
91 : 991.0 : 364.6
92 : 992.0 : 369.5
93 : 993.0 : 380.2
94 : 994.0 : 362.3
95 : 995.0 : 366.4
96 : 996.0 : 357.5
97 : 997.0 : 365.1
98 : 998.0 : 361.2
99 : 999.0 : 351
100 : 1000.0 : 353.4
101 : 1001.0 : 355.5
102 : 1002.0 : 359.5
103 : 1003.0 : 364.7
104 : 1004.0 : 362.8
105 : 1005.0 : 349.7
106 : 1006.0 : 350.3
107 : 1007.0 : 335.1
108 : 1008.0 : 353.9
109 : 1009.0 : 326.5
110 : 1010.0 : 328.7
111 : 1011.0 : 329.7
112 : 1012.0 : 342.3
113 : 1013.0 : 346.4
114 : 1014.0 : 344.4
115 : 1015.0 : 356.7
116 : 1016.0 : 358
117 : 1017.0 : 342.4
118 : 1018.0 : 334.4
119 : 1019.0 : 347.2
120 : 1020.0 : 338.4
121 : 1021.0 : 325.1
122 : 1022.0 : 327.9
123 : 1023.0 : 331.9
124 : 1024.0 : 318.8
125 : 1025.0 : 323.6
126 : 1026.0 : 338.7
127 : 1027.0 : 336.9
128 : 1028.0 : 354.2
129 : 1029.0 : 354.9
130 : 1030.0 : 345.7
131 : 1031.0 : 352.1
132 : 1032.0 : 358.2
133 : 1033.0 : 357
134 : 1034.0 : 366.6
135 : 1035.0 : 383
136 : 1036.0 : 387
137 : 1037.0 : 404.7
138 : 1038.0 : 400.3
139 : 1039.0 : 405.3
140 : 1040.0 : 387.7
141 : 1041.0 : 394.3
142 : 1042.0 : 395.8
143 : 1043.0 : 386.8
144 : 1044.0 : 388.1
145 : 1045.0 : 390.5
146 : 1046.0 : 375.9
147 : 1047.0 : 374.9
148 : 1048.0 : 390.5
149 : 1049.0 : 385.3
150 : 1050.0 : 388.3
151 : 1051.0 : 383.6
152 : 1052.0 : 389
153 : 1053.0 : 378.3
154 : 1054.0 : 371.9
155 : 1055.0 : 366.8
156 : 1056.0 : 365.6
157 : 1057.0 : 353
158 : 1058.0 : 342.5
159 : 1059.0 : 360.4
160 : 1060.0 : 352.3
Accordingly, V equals 2.8 ch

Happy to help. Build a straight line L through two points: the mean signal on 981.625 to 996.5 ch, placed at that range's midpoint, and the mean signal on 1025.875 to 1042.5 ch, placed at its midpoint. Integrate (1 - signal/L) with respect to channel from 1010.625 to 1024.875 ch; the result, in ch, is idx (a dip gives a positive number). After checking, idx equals 1.2 ch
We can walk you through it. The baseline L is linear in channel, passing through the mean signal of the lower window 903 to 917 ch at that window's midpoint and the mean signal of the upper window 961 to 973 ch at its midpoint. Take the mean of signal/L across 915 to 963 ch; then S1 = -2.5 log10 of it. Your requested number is -0.04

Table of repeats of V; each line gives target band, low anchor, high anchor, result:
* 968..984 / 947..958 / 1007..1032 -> -0.2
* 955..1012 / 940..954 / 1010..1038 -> -1.2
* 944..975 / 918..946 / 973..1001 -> 0.0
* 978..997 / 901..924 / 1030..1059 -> 0.1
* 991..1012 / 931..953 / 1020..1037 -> -0.3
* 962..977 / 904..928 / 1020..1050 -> 0.0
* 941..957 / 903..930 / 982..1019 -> -0.2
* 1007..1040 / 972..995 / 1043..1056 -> 1.9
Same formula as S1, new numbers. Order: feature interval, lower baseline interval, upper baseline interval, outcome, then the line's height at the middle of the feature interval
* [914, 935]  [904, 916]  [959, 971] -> -0.070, 335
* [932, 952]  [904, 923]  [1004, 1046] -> -0.018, 342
